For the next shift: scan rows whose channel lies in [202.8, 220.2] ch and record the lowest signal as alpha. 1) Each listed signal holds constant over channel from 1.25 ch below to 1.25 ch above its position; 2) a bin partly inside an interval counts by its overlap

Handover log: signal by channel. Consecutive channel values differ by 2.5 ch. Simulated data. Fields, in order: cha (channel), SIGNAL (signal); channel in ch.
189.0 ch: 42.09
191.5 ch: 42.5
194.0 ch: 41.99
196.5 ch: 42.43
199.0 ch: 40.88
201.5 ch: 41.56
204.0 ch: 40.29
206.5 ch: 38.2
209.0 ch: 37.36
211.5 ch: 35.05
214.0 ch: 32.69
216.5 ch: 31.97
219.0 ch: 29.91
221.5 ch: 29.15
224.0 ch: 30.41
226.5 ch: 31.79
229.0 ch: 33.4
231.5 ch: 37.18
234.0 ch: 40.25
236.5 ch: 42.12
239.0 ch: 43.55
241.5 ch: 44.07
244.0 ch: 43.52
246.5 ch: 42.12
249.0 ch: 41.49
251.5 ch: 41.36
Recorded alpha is 29.91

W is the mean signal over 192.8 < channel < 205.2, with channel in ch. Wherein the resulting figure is 41.4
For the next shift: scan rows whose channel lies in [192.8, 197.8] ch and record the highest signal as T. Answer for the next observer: 42.43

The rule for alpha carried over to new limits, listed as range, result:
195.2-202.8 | 40.88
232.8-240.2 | 40.25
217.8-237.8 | 29.15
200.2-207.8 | 38.2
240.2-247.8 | 42.12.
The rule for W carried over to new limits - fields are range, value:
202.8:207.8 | 39.2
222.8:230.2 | 31.9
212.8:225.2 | 30.8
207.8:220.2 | 33.4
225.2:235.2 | 35.6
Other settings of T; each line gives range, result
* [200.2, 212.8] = 41.56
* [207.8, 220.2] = 37.36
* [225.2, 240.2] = 43.55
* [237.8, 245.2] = 44.07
